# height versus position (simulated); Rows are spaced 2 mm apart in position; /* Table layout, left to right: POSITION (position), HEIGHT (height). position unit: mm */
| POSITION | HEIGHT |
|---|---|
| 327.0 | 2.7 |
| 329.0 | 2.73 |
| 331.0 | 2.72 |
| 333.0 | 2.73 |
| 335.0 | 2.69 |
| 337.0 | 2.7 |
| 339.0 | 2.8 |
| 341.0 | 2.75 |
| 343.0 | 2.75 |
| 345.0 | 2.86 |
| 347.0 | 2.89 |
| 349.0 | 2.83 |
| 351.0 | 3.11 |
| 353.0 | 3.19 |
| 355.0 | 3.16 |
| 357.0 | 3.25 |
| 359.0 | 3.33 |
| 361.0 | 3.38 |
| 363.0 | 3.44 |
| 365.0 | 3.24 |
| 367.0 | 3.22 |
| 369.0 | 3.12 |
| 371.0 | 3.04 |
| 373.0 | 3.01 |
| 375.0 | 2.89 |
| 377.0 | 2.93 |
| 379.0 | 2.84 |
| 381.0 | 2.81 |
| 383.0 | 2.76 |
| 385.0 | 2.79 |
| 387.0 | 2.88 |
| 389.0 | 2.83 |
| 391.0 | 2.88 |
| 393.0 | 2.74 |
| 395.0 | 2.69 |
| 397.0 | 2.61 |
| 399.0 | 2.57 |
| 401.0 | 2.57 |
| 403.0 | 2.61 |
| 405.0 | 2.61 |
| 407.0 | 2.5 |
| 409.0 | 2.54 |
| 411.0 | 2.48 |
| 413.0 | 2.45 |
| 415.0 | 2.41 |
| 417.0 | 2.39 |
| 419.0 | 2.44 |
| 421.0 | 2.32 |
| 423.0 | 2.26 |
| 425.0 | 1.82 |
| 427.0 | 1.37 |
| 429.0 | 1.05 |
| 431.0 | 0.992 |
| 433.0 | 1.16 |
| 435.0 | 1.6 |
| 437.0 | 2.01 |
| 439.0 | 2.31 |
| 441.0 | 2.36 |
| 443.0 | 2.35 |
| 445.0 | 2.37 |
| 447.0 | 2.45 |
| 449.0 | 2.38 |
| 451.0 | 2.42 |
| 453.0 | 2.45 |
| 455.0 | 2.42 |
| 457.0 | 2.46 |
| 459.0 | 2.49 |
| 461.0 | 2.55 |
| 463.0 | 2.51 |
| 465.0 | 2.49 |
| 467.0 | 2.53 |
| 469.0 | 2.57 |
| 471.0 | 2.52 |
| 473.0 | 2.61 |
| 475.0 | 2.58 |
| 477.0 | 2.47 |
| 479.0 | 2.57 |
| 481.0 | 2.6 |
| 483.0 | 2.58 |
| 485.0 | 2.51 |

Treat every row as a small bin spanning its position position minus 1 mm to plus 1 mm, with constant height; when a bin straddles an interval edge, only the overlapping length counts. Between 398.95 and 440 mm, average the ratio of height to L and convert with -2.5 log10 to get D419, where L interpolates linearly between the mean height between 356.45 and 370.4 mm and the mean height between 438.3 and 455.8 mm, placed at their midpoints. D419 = 0.27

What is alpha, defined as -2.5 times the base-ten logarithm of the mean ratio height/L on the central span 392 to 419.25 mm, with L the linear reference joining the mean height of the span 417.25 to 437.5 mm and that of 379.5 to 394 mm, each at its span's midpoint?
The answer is -0.114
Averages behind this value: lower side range 2.81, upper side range 1.72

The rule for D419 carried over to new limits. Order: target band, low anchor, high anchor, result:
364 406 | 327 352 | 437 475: -0.07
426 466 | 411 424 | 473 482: 0.17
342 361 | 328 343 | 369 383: -0.09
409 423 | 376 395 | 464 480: 0.13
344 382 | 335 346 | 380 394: -0.11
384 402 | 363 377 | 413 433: -0.06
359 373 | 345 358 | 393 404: -0.11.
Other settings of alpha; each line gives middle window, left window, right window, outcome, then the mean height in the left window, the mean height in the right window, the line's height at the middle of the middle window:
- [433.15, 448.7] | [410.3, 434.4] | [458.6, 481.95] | 0.00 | 1.92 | 2.54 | 2.16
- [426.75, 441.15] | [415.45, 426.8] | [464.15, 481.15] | 0.41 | 2.19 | 2.55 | 2.28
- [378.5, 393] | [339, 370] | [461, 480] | 0.05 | 3.09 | 2.54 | 2.94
